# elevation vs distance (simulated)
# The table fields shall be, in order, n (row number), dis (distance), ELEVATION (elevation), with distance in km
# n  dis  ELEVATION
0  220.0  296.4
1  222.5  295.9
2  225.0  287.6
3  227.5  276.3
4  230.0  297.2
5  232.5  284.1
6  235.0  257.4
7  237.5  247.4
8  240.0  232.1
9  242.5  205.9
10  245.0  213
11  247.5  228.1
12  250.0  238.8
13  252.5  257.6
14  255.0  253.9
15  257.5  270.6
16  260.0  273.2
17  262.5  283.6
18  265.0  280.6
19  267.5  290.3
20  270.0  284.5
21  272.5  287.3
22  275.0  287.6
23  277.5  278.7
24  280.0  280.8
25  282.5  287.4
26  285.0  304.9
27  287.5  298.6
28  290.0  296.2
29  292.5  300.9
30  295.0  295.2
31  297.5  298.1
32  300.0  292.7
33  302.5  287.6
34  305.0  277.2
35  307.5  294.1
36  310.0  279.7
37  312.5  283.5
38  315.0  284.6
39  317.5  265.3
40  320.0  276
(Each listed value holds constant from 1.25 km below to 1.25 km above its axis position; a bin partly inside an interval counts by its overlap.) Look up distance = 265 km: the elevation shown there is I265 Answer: 280.6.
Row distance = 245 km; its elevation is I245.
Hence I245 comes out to 213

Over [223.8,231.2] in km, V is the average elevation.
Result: 287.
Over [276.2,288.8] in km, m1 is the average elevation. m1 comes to 290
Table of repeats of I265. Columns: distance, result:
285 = 304.9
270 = 284.5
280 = 280.8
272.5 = 287.3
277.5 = 278.7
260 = 273.2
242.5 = 205.9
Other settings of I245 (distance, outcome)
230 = 297.2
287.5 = 298.6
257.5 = 270.6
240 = 232.1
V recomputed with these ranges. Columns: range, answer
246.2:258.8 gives 250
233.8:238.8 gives 252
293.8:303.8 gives 293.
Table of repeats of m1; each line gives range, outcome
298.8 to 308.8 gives 288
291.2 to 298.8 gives 298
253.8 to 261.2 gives 266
